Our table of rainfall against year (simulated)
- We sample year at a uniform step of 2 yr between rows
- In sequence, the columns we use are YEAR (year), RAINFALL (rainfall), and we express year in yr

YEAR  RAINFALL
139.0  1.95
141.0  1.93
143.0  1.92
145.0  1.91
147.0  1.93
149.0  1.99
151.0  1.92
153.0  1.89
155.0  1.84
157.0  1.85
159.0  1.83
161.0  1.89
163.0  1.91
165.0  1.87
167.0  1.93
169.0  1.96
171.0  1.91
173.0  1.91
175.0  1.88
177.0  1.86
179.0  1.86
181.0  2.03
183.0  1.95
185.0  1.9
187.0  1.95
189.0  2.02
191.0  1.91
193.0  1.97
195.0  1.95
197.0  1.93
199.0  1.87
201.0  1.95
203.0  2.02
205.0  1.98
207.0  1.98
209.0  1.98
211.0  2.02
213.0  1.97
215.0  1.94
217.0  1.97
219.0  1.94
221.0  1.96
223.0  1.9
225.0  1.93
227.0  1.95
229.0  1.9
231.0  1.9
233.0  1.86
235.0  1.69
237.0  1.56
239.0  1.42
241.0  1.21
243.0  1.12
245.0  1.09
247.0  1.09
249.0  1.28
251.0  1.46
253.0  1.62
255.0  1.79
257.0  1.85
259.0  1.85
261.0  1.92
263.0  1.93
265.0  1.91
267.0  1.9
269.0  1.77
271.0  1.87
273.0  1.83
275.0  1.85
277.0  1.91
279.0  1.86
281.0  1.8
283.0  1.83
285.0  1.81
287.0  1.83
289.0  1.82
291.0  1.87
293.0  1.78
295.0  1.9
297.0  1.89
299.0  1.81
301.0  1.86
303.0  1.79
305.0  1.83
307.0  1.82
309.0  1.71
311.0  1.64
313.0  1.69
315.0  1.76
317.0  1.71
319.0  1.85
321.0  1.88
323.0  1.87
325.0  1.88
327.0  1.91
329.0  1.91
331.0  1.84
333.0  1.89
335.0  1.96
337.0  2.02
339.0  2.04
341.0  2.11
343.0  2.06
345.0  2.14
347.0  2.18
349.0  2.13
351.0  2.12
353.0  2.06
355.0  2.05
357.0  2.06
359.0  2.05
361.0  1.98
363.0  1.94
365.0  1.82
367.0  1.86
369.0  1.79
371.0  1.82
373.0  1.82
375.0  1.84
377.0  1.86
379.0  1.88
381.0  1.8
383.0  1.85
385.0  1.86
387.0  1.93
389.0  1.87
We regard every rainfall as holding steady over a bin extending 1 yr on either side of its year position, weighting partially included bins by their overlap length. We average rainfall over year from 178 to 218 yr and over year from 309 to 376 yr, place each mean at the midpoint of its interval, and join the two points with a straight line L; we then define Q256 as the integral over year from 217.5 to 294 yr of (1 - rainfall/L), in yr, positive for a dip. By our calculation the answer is 8.3 yr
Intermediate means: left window 1.96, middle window 1.73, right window 1.93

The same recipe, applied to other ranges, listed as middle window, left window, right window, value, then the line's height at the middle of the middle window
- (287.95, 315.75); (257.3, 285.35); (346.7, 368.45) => 1.68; 1.91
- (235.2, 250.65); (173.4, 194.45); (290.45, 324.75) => 4.85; 1.87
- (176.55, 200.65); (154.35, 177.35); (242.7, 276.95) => -1.31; 1.84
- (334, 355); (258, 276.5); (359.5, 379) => -2.41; 1.87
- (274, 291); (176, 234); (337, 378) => 1.08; 1.97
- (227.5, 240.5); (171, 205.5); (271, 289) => 1.23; 1.89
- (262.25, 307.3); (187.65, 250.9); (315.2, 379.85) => 0.42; 1.86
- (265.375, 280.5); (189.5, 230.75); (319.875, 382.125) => 0.74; 1.95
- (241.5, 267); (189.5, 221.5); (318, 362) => 5.08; 1.97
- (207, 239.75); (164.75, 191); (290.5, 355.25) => 0.77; 1.92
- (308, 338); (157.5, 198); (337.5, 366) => 2.90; 2.03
